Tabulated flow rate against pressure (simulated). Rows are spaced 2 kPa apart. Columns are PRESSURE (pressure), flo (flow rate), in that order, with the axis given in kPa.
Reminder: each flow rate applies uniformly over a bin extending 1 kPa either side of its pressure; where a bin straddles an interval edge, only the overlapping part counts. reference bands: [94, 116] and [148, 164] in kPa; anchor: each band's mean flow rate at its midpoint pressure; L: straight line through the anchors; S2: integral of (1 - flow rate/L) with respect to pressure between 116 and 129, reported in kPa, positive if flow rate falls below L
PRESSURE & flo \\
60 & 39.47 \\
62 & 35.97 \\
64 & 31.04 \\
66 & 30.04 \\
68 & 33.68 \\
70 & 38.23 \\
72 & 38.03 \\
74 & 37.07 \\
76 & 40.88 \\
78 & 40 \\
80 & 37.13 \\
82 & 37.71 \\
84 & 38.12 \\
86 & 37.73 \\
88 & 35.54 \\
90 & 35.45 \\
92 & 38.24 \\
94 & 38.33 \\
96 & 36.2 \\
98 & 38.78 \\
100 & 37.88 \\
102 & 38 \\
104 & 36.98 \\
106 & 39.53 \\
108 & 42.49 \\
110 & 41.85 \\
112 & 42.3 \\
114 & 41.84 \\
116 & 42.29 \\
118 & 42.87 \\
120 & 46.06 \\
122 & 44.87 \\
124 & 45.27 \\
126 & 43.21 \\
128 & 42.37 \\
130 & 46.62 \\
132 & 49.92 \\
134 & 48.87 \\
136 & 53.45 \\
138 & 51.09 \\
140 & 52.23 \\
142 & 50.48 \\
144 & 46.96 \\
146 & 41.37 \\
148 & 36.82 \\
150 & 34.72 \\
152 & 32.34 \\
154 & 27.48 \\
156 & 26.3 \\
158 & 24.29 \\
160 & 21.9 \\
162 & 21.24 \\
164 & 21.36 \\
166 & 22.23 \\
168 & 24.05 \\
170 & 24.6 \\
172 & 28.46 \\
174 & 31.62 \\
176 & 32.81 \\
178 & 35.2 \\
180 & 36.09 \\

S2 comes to -3.2 kPa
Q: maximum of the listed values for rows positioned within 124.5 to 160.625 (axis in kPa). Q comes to 53.45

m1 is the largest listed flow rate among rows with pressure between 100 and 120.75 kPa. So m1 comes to 46.06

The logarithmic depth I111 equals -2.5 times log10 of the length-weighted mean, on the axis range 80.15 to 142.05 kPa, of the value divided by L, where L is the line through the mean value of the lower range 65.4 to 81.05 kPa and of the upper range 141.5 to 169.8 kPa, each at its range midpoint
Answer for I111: -0.25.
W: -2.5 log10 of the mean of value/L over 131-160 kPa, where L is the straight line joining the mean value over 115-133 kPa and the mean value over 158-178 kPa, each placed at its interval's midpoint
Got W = -0.13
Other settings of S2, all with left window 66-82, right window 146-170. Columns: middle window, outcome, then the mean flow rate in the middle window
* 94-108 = -1.72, 38.3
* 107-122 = -4.88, 43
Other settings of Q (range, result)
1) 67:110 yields 42.49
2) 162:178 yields 35.2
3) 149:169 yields 34.72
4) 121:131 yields 46.62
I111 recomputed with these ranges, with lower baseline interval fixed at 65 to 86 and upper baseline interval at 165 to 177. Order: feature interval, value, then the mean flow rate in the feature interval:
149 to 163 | 0.078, 26.9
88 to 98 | -0.053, 37.1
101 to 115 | -0.196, 40.4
